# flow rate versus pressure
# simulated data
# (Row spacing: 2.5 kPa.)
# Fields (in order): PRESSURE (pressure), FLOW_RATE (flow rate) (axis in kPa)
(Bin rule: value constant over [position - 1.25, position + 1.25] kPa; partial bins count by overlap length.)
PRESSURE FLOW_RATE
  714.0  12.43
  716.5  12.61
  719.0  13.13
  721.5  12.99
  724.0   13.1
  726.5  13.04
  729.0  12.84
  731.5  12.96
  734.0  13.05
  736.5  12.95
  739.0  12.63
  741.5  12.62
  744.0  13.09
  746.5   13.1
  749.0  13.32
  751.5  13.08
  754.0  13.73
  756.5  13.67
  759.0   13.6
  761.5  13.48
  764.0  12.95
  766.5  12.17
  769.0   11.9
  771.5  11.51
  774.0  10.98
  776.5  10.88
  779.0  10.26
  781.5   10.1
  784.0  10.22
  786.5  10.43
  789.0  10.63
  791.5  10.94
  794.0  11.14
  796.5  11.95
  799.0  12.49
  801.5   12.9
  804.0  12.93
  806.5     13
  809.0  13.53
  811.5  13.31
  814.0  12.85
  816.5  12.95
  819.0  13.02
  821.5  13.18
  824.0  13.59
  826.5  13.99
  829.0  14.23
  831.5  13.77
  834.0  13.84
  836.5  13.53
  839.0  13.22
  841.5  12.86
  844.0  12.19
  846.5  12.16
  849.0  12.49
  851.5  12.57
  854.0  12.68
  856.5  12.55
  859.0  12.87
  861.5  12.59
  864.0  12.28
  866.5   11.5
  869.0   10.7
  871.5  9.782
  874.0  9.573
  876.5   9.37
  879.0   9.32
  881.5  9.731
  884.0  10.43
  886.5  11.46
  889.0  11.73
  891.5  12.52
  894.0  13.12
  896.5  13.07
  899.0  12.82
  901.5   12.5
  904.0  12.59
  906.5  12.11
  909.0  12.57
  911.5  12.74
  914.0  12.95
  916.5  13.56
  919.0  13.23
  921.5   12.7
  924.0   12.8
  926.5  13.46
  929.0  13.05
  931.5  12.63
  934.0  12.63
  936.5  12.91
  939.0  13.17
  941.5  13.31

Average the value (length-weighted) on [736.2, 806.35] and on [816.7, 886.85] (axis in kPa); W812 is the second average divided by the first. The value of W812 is 1.00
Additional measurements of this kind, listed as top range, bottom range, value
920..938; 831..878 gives 1.07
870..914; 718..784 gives 0.92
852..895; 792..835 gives 0.87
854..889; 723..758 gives 0.84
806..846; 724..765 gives 1.01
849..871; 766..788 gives 1.12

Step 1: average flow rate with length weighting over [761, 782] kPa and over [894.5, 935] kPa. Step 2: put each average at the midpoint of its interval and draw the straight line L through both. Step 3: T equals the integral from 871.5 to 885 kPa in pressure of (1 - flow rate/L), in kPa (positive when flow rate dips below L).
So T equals 3.1 kPa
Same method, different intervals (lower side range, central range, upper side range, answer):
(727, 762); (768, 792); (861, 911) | 3.7 kPa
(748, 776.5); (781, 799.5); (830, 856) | 2.6 kPa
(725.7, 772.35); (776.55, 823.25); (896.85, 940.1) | 3.4 kPa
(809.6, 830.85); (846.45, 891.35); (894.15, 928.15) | 6.1 kPa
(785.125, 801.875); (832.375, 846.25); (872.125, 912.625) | -1.9 kPa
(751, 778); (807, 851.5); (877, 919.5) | -3.3 kPa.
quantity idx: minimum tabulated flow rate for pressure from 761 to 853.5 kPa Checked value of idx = 10.1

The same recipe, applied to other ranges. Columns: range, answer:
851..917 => 9.32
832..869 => 10.7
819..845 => 12.19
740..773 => 11.51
